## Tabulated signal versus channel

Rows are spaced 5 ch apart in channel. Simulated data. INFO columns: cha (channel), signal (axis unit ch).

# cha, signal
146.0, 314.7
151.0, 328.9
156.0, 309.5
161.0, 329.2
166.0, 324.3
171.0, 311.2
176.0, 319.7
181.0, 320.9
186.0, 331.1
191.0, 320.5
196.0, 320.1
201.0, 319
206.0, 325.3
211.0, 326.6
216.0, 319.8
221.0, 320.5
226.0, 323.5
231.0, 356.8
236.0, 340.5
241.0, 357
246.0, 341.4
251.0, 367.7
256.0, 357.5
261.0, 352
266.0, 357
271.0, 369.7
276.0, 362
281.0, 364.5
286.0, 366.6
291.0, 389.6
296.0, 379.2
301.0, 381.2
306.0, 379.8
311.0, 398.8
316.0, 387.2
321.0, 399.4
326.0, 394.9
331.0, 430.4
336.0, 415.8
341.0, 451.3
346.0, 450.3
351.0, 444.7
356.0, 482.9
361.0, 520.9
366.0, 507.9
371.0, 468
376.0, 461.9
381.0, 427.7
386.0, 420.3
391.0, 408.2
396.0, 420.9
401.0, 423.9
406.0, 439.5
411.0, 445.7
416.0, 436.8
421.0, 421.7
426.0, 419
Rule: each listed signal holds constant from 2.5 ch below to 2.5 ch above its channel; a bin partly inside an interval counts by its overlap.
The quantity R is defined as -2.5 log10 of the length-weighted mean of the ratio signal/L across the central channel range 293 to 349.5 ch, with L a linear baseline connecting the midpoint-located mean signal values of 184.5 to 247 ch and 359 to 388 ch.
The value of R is 0.04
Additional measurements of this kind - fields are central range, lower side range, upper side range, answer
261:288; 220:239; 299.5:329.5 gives 0.010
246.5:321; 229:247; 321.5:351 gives 0.038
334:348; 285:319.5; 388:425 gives -0.101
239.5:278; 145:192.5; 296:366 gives 0.065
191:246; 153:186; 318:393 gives 0.071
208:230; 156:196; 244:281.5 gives 0.049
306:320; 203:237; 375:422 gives -0.026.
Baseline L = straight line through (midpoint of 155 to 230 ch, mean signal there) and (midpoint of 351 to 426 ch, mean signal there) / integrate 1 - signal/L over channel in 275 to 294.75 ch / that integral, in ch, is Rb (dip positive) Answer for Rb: 0.5 ch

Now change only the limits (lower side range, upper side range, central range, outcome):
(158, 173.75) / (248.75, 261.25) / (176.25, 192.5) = 0.3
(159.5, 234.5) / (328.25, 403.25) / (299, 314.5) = 0.7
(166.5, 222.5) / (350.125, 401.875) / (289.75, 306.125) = 0.6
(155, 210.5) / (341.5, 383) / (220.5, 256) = 2.1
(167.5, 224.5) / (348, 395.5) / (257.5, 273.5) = 0.7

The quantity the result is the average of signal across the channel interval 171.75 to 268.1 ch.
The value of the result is 335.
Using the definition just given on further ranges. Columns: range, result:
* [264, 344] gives 390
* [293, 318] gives 385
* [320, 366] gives 448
